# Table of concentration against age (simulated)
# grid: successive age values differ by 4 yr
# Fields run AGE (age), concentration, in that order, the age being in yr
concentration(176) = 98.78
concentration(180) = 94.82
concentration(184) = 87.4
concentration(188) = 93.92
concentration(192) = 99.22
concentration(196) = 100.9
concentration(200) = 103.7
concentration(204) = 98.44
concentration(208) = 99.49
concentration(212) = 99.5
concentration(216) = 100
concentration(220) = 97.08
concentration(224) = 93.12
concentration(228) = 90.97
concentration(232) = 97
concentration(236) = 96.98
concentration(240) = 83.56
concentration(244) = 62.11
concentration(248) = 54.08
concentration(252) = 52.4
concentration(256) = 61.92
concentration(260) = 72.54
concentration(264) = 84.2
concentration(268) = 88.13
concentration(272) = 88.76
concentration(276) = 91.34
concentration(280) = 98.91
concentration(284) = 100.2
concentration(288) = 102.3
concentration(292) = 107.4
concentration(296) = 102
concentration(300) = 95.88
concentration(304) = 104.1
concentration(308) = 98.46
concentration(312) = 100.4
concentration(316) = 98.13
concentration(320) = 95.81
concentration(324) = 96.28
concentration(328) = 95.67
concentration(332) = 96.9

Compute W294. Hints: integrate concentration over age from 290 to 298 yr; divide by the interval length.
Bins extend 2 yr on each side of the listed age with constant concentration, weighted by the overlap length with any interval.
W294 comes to 105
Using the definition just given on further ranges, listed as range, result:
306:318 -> 99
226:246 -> 86.1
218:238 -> 95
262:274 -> 87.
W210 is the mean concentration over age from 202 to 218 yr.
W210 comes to 99.4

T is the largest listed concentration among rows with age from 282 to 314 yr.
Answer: 107.4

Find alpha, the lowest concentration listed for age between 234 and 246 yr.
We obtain 62.11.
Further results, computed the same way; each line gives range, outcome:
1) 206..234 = 90.97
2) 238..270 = 52.4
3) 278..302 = 95.88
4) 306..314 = 98.46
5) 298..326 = 95.81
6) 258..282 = 72.54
